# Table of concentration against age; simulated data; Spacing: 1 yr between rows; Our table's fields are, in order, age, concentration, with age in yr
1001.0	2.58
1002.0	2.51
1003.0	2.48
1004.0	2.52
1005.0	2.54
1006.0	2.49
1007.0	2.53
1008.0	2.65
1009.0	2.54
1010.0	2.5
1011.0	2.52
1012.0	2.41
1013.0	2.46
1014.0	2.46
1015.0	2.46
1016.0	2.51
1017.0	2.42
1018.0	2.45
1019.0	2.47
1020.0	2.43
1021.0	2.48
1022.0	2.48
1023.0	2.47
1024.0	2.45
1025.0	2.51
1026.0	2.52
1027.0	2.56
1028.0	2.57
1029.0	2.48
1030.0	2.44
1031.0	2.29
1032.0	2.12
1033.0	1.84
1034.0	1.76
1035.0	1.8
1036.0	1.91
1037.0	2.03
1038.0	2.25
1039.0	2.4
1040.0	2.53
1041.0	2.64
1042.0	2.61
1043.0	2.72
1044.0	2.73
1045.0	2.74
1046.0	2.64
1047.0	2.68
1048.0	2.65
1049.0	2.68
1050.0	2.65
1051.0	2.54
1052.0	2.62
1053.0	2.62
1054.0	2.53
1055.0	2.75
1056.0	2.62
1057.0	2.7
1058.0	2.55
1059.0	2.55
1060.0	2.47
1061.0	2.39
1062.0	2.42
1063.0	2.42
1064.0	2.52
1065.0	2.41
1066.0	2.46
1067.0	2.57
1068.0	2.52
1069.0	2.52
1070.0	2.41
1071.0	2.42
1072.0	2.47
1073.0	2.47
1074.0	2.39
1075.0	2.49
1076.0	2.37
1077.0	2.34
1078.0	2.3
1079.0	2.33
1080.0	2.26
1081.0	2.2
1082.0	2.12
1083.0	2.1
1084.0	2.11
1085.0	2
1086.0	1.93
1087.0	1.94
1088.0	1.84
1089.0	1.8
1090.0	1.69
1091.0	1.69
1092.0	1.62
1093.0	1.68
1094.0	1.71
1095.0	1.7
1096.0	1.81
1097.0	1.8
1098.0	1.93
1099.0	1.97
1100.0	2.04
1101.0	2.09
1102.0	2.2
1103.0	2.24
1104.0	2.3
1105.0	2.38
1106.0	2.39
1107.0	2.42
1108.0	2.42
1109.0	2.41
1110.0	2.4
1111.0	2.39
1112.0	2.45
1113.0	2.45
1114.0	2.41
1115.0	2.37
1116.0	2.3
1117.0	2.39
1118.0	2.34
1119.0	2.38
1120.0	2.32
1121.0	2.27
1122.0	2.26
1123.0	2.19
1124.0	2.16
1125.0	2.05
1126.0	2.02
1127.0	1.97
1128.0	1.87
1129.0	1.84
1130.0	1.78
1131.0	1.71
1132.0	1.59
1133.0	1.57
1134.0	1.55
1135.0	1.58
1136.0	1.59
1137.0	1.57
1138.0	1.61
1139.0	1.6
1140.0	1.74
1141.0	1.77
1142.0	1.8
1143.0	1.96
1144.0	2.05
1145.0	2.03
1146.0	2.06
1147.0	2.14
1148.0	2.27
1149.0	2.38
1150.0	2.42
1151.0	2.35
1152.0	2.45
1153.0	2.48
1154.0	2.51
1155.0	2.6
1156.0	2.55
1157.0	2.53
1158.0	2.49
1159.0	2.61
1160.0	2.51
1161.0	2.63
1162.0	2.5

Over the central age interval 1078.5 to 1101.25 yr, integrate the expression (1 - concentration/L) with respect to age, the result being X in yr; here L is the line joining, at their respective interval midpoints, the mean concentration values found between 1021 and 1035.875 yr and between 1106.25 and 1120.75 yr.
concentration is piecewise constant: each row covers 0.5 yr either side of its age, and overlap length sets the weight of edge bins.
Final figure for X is 4.2 yr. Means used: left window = 2.3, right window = 2.39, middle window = 1.93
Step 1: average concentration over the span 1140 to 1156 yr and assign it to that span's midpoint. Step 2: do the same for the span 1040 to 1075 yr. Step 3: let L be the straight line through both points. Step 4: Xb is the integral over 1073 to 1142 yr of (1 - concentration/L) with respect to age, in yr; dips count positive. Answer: 9.2 yr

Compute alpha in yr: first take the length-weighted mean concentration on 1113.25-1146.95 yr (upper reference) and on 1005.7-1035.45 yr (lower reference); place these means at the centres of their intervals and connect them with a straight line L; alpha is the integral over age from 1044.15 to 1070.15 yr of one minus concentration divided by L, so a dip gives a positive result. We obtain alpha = -3.6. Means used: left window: 2.4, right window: 1.97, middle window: 2.57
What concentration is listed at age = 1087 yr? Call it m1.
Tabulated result 1.94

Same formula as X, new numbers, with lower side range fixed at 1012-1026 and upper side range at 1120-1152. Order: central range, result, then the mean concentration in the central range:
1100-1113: -1.6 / 2.33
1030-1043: 0.9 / 2.21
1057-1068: -1.1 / 2.49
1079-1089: 0.5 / 2.06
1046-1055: -1.2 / 2.63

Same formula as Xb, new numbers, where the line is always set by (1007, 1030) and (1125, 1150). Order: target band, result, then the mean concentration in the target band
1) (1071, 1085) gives -0.81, 2.3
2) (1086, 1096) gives 1.65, 1.75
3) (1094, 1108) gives -0.35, 2.1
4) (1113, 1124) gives -2.07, 2.32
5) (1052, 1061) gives -1.19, 2.59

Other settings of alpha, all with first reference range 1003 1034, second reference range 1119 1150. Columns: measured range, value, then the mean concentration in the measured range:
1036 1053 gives -1.7 yr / 2.55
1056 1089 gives -2.0 yr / 2.34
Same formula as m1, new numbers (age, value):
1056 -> 2.62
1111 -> 2.39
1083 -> 2.1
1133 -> 1.57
